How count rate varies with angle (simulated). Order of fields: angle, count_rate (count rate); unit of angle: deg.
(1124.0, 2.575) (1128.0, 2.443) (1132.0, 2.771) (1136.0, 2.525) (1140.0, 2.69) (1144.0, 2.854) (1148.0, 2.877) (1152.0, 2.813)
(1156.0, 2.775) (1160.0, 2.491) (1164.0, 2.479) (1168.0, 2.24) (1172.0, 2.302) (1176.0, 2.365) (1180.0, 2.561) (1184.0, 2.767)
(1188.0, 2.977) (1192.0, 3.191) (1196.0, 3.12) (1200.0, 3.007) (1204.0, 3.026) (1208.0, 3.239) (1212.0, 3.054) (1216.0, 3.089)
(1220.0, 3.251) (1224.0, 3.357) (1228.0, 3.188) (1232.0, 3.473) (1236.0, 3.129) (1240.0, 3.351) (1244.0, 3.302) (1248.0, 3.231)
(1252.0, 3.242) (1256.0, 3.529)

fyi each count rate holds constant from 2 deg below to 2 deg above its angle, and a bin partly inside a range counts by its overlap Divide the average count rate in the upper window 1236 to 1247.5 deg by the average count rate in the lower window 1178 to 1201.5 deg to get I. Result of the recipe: 1.1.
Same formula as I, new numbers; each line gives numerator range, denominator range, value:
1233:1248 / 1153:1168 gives 1.28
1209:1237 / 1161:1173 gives 1.37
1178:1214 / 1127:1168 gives 1.13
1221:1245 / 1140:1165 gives 1.21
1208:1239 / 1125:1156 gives 1.19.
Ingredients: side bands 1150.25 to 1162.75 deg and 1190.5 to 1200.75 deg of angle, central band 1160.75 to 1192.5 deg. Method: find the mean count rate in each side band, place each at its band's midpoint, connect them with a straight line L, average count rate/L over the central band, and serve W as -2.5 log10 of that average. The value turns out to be 0.13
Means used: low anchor 2.68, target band 2.58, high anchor 3.11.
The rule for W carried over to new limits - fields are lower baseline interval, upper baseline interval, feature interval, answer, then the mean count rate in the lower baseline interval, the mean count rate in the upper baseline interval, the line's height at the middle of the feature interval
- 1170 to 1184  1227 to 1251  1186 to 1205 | -0.14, 2.46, 3.28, 2.71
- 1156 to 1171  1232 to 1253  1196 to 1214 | -0.08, 2.45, 3.27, 2.88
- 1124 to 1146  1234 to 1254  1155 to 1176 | 0.16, 2.65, 3.25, 2.82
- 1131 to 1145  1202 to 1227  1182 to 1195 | 0.01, 2.7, 3.17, 3.01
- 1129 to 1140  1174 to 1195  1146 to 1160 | -0.03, 2.64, 2.79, 2.69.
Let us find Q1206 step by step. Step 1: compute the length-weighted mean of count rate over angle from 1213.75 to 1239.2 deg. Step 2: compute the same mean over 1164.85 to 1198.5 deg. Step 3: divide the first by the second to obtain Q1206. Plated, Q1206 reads 1.21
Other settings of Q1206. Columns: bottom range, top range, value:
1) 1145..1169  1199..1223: 1.18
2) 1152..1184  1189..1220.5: 1.24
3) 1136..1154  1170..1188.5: 0.92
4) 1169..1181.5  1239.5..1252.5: 1.37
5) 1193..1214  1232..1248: 1.06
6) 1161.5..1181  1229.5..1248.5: 1.38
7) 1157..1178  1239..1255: 1.38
